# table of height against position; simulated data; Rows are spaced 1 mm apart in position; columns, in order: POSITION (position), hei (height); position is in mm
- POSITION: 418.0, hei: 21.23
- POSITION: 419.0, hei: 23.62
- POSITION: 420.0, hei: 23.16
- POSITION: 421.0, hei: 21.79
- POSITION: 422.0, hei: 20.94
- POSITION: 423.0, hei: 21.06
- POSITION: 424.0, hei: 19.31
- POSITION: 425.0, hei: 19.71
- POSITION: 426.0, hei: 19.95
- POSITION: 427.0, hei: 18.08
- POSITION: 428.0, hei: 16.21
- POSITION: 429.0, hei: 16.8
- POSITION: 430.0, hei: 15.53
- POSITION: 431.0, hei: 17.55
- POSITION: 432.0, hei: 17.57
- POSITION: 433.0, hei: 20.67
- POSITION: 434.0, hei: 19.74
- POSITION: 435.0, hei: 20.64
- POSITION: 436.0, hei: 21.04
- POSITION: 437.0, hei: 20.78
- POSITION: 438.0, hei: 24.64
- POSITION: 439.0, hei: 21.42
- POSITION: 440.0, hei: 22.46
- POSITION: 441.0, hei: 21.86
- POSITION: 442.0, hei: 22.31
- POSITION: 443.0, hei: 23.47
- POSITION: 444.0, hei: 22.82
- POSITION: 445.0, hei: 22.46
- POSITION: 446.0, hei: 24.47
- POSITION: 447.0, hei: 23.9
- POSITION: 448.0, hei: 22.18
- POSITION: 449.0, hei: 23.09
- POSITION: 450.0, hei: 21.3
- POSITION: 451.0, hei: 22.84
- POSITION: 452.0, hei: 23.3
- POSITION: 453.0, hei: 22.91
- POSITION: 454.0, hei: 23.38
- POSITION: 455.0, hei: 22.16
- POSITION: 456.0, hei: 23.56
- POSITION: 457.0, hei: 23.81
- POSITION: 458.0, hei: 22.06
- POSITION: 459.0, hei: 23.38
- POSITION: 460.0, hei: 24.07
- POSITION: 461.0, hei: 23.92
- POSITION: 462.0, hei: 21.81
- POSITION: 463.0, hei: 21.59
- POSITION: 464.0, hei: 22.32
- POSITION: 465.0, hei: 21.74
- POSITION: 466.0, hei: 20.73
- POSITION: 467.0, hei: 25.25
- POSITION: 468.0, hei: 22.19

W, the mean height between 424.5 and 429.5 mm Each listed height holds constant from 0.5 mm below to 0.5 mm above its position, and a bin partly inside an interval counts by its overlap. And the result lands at 18.1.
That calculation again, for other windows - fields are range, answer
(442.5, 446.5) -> 23.3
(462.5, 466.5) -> 21.6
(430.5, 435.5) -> 19.2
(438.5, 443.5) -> 22.3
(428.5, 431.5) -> 16.6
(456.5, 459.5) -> 23.1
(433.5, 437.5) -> 20.5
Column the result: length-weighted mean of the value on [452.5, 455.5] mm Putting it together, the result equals 22.8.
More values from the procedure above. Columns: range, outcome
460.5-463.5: 22.4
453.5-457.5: 23.2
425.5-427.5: 19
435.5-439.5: 22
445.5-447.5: 24.2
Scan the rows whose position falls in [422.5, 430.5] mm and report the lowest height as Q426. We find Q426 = 15.53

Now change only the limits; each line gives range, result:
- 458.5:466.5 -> 20.73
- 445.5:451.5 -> 21.3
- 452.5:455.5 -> 22.16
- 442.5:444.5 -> 22.82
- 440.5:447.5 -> 21.86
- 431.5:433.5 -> 17.57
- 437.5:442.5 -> 21.42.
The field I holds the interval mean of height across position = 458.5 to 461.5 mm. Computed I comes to 23.8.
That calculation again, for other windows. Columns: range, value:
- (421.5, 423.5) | 21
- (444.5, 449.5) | 23.2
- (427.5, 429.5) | 16.5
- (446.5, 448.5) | 23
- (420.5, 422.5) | 21.4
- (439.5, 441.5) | 22.2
